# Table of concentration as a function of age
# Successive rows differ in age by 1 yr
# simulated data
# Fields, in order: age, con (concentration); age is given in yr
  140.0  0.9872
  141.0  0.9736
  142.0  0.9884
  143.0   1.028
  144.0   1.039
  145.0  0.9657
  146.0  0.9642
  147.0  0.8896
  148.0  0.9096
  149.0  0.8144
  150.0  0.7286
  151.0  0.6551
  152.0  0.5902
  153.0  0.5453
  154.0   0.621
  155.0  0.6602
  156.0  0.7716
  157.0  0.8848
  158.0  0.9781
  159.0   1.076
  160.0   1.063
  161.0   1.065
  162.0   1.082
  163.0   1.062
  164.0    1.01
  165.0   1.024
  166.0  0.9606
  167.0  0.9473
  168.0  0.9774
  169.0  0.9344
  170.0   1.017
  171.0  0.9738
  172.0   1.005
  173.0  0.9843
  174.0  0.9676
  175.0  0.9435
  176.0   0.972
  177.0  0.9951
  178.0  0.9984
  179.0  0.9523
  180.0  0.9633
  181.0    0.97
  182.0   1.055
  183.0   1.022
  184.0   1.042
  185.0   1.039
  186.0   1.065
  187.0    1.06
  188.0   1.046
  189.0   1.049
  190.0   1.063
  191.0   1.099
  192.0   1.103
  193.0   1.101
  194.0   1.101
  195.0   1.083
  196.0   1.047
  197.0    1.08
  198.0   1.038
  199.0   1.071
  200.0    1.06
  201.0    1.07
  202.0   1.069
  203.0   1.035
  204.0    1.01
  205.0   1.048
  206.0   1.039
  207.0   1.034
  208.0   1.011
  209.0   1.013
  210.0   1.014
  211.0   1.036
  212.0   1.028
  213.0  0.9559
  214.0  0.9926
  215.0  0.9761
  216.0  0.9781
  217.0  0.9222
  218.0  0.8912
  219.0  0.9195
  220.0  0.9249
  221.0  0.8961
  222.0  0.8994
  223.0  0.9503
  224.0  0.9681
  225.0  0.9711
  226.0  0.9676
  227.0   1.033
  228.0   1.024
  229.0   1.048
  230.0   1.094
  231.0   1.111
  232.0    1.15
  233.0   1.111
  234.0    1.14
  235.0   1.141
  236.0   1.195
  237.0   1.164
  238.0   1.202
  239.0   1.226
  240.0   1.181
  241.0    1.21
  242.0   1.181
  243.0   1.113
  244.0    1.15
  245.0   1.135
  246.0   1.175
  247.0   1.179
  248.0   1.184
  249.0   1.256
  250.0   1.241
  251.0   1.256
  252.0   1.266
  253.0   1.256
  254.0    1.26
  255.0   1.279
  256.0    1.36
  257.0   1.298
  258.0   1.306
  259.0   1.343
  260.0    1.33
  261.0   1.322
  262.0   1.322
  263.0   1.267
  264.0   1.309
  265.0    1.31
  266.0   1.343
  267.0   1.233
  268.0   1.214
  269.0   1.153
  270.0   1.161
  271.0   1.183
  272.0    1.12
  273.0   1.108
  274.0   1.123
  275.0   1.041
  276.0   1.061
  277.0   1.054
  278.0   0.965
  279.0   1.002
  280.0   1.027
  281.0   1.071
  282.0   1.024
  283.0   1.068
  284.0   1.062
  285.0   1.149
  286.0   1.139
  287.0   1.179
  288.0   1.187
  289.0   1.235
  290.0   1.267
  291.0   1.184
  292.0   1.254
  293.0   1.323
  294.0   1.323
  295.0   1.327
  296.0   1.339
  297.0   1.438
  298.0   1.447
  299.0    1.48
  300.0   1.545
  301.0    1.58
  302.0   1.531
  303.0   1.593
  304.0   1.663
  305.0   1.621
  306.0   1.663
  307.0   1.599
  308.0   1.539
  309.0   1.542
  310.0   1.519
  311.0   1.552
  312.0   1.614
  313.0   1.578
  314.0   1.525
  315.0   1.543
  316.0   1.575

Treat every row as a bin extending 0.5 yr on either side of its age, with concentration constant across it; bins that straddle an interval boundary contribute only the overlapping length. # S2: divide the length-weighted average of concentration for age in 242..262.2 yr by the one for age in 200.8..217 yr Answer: 1.23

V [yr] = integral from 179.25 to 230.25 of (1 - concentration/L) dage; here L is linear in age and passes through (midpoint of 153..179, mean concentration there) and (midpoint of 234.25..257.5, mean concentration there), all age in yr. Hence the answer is 2.7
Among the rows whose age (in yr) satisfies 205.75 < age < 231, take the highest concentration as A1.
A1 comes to 1.111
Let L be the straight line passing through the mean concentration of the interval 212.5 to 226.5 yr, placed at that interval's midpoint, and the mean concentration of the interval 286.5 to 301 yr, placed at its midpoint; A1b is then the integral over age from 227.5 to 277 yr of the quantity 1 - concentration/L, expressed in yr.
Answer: -3.9 yr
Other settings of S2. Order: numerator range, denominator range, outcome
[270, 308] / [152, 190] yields 1.32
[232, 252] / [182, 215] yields 1.13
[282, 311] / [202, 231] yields 1.39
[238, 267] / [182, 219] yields 1.21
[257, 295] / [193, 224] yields 1.18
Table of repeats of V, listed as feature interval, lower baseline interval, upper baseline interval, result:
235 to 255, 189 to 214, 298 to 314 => 1.0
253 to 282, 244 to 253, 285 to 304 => 1.6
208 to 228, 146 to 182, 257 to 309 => 2.1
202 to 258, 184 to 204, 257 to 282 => 1.4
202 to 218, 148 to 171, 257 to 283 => 0.2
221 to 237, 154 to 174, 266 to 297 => 0.3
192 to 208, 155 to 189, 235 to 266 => 0.3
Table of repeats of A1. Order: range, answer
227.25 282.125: 1.36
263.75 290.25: 1.343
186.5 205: 1.103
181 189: 1.065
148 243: 1.226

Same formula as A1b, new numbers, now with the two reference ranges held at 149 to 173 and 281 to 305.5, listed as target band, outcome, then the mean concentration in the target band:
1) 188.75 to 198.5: -0.7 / 1.08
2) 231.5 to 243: -0.3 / 1.17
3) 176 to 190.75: -0.8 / 1.02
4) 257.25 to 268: -0.7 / 1.3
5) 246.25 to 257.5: -0.6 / 1.26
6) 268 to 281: 1.8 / 1.09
